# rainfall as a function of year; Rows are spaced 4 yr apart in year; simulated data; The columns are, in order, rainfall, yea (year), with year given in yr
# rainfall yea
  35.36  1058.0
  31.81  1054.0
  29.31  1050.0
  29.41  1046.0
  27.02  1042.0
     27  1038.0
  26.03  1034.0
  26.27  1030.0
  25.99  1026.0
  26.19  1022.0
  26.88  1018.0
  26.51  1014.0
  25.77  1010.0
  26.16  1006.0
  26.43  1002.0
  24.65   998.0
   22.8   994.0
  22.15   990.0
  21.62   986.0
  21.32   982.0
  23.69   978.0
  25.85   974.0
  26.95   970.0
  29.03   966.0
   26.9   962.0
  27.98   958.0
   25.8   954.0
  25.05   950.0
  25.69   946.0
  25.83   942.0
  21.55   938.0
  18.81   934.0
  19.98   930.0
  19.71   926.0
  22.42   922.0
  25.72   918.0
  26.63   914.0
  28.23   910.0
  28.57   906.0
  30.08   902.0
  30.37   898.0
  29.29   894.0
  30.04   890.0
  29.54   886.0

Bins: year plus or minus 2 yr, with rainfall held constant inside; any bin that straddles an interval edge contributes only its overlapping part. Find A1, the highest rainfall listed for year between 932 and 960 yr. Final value 27.98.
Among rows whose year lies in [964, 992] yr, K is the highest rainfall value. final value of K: 29.03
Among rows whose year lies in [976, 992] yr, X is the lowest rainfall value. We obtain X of 21.32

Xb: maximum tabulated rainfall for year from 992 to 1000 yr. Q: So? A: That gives 24.65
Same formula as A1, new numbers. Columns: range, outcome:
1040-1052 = 29.41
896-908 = 30.37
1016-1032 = 26.88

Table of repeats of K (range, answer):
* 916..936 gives 25.72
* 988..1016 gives 26.51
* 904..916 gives 28.57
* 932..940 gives 21.55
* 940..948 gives 25.83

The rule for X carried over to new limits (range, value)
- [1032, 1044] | 26.03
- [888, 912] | 28.23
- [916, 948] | 18.81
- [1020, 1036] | 25.99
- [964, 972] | 26.95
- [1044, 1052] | 29.31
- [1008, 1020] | 25.77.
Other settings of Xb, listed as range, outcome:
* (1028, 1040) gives 27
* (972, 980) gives 25.85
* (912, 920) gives 26.63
